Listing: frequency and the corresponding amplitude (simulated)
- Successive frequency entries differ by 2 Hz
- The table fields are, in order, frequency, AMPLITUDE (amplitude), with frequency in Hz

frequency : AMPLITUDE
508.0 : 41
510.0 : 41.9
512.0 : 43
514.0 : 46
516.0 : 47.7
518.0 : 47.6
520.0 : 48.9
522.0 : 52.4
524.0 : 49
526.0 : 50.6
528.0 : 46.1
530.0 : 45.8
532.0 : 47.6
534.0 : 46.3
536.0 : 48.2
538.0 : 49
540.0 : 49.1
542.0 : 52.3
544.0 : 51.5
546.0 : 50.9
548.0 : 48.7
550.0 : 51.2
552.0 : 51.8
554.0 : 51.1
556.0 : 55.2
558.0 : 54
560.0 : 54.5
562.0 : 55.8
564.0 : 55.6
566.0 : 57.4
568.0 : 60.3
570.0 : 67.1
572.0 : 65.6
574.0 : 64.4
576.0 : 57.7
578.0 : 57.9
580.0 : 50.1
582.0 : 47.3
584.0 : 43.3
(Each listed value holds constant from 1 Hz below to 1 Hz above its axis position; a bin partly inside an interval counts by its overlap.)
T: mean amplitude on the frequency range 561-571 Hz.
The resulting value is 59.2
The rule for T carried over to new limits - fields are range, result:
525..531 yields 47.5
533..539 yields 47.8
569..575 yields 65.7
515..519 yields 47.7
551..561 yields 53.3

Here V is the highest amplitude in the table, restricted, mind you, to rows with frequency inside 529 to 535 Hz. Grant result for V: 47.6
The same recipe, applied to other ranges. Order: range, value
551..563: 55.8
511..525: 52.4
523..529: 50.6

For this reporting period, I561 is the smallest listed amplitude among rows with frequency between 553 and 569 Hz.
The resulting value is 51.1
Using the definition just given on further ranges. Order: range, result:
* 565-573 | 57.4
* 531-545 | 46.3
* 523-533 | 45.8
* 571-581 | 50.1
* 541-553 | 48.7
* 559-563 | 54.5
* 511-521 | 43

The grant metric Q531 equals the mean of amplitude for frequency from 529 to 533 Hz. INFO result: 46.7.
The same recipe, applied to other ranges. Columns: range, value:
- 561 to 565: 55.7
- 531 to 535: 47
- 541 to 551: 50.9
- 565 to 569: 58.8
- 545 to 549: 49.8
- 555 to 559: 54.6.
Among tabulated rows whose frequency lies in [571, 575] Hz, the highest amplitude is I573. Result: 65.6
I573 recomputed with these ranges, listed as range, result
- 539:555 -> 52.3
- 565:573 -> 67.1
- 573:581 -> 64.4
